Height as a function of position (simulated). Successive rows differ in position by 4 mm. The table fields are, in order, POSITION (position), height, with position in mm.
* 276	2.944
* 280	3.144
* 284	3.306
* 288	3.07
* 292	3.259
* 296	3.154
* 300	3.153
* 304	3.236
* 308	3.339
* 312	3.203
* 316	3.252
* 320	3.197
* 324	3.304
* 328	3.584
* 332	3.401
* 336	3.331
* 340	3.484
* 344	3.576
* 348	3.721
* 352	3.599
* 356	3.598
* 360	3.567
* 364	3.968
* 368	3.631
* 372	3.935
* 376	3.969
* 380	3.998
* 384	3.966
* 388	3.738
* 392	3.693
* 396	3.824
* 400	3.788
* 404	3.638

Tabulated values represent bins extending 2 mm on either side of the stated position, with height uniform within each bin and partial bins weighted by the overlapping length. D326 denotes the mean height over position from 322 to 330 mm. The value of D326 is 3.44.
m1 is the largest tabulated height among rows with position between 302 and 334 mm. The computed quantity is 3.584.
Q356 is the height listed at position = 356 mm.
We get 3.598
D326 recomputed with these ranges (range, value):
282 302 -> 3.19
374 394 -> 3.87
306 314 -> 3.27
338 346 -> 3.53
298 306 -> 3.19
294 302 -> 3.15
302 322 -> 3.25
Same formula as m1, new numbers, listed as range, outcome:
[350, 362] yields 3.599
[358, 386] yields 3.998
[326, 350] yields 3.721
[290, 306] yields 3.259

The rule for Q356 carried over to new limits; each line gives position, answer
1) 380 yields 3.998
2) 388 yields 3.738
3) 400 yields 3.788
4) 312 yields 3.203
